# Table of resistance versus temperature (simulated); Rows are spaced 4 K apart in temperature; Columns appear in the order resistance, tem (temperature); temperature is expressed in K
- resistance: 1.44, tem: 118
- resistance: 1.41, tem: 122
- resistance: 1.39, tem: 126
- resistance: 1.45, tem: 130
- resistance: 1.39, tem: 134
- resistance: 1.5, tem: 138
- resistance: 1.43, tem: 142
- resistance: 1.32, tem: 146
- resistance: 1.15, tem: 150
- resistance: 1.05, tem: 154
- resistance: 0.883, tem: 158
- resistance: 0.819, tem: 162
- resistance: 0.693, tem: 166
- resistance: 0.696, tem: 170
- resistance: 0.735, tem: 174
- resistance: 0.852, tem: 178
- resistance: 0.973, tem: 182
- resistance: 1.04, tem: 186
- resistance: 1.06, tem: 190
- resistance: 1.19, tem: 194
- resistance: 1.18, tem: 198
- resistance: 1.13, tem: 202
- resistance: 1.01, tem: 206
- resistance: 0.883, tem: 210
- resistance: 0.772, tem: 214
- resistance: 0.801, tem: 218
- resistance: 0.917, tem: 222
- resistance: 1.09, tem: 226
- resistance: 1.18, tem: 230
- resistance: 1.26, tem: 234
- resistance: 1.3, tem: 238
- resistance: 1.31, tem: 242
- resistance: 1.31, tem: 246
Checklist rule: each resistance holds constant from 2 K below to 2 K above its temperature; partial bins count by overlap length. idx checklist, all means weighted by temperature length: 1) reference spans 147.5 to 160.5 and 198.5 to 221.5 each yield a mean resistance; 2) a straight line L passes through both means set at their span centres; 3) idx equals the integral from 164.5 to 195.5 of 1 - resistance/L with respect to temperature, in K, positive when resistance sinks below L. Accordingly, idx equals 2.5 K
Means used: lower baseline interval 1.03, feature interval 0.904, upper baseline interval 0.936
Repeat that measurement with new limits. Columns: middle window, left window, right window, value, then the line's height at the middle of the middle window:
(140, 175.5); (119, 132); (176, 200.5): 7.5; 1.23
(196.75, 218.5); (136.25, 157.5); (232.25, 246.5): 5.4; 1.28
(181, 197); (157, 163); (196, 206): -0.5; 1.05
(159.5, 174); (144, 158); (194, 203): 5.1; 1.14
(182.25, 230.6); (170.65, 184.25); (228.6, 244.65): 1.0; 1.05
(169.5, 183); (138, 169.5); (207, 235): 2.8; 1.03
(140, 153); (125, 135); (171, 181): -0.9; 1.19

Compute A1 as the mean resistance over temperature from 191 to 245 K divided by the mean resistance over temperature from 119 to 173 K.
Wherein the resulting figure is 0.93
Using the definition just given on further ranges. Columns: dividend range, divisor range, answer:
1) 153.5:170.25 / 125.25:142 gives 0.57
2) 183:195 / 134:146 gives 0.76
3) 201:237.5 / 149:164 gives 1.05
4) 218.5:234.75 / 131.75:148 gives 0.76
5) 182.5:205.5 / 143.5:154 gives 0.91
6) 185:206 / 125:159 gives 0.86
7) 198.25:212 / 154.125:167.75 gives 1.23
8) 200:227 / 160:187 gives 1.14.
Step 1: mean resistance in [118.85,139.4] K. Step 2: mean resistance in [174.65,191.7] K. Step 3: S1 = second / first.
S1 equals 0.67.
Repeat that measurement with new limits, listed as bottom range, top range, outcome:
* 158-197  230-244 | 1.41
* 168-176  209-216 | 1.15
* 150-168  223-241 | 1.34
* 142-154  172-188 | 0.73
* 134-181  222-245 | 1.17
